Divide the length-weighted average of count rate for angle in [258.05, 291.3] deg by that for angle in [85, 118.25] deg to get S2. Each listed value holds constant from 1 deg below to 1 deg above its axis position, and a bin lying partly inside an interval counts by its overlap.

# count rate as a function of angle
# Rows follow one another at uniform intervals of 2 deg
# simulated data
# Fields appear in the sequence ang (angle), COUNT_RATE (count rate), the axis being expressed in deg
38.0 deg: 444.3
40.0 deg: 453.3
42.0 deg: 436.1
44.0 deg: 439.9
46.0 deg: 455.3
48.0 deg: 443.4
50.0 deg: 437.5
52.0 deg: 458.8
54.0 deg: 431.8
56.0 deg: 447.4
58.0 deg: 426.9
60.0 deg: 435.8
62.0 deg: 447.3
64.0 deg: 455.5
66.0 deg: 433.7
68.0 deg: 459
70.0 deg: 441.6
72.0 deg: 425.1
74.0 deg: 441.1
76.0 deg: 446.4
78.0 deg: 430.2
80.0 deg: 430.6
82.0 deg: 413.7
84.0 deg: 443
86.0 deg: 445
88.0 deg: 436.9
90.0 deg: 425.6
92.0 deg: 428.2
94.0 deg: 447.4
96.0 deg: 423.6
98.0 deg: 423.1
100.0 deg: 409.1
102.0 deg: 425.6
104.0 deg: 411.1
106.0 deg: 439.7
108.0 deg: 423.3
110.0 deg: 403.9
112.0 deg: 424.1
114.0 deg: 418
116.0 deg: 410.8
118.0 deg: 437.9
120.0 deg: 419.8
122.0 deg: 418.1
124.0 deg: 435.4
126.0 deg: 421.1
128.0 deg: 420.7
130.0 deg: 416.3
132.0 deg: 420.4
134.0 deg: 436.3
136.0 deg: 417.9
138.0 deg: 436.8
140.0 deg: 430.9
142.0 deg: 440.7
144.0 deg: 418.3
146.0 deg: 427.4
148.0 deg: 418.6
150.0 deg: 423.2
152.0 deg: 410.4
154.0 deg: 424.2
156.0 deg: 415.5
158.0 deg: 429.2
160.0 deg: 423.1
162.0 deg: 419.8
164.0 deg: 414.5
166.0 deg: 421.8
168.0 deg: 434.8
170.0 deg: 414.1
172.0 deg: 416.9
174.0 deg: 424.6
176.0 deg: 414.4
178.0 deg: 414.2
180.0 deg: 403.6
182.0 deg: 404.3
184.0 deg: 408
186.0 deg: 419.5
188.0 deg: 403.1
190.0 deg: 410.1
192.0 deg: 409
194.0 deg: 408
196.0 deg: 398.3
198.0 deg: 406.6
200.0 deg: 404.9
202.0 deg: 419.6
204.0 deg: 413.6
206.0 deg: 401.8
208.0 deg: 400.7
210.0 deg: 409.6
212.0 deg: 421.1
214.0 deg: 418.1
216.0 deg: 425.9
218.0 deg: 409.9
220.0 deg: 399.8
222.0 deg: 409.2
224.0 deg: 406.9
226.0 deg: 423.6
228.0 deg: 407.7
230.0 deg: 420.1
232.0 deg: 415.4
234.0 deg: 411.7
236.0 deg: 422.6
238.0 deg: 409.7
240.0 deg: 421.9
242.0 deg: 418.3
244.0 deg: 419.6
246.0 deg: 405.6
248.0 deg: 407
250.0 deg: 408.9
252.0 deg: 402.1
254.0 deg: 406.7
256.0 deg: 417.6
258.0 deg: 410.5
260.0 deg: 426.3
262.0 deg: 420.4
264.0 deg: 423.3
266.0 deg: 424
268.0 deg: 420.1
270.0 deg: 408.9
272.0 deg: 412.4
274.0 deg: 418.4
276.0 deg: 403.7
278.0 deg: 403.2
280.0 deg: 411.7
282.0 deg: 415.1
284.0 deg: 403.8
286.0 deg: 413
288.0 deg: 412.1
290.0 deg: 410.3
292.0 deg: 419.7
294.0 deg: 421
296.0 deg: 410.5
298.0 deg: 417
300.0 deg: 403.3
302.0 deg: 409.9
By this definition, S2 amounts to 0.97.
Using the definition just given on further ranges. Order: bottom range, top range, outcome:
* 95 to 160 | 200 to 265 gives 0.98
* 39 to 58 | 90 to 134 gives 0.95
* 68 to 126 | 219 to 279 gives 0.97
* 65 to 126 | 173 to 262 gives 0.96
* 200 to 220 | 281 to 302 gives 1.00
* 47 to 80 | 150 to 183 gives 0.95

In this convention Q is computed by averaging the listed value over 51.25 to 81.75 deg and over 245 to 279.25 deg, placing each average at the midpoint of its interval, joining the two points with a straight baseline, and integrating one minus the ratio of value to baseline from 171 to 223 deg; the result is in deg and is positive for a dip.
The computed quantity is 1.4 deg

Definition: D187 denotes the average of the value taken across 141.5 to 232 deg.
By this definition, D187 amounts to 415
